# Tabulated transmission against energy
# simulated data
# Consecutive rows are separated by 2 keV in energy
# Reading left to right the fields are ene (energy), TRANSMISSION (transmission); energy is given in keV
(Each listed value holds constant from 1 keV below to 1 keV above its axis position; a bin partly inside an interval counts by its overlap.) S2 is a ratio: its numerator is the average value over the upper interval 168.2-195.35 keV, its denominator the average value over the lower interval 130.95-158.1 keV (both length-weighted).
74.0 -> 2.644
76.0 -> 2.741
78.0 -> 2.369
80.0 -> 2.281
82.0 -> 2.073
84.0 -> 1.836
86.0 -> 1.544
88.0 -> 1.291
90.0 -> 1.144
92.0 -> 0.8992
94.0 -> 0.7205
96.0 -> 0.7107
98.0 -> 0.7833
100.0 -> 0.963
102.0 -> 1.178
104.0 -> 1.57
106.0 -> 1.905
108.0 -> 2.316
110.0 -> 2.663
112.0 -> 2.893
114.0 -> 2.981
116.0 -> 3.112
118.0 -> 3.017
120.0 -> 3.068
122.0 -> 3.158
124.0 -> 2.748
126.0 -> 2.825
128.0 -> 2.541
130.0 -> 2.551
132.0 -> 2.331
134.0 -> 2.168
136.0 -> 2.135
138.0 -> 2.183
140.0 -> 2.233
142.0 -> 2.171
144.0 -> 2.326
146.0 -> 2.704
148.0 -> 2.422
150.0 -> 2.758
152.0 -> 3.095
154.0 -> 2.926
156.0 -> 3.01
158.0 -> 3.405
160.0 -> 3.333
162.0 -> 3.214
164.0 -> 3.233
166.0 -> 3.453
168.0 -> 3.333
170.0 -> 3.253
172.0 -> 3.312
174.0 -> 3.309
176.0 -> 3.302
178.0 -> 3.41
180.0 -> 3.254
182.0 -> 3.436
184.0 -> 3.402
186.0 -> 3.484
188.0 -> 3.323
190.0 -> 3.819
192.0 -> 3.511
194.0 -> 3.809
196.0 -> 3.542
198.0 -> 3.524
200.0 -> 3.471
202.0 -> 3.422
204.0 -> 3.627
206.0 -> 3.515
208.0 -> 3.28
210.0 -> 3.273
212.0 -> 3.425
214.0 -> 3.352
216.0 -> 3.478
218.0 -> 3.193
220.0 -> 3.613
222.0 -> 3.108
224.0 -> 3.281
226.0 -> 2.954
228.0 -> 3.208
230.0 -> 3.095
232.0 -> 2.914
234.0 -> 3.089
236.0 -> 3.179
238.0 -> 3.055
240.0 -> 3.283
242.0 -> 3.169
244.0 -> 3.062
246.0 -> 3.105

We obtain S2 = 1.4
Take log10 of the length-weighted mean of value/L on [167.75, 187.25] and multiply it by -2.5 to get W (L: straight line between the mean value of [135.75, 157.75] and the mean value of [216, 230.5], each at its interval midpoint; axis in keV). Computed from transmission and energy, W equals -0.18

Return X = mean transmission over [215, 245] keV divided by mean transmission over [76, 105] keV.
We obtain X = 2.22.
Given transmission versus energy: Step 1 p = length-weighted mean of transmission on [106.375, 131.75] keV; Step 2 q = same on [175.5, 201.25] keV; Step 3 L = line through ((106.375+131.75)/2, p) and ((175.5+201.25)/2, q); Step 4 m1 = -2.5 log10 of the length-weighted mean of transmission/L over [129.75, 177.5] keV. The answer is 0.11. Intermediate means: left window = 2.79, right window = 3.49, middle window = 2.85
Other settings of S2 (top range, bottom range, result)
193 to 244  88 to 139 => 1.59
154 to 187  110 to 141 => 1.24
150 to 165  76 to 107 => 2.15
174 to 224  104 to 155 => 1.33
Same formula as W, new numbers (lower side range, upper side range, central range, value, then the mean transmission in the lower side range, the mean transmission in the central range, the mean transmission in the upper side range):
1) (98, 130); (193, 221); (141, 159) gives 0.03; 2.41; 2.76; 3.47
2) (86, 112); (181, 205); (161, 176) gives -0.11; 1.41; 3.3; 3.53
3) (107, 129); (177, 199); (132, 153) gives 0.26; 2.85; 2.42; 3.5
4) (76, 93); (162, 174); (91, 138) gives 0.10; 1.74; 2.14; 3.31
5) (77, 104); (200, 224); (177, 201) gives -0.16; 1.38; 3.5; 3.39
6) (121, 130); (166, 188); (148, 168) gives 0.01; 2.79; 3.13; 3.35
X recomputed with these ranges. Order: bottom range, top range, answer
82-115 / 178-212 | 2.17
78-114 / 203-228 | 2.04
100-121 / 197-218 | 1.43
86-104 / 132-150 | 2.26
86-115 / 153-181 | 2.08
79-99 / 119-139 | 1.94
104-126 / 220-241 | 1.15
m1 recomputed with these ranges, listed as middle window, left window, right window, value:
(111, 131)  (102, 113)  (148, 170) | -0.19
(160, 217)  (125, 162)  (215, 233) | -0.16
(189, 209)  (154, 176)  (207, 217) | -0.07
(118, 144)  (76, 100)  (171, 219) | -0.14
